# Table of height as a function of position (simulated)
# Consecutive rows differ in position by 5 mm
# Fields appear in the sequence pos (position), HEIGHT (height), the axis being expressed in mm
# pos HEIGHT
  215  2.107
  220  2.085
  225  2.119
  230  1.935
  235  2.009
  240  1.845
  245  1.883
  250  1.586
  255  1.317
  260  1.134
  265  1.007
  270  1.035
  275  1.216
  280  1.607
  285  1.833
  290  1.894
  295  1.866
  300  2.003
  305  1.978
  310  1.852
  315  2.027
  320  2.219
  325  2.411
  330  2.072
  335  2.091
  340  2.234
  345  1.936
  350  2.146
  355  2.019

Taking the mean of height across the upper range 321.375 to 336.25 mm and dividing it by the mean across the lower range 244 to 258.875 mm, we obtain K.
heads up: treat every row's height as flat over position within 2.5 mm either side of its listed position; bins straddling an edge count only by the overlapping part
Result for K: 1.45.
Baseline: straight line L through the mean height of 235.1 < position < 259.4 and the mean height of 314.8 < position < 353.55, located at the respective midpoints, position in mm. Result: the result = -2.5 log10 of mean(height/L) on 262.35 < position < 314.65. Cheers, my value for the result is 0.16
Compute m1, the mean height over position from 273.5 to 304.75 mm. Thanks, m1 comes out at 1.77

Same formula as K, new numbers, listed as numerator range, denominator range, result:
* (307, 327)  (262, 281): 1.79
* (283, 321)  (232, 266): 1.24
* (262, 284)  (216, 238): 0.62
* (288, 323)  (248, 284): 1.54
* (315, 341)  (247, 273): 1.78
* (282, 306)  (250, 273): 1.62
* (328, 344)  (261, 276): 1.96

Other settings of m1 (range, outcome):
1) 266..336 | 1.84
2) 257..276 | 1.09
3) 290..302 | 1.92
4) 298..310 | 1.96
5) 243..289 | 1.41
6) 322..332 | 2.25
